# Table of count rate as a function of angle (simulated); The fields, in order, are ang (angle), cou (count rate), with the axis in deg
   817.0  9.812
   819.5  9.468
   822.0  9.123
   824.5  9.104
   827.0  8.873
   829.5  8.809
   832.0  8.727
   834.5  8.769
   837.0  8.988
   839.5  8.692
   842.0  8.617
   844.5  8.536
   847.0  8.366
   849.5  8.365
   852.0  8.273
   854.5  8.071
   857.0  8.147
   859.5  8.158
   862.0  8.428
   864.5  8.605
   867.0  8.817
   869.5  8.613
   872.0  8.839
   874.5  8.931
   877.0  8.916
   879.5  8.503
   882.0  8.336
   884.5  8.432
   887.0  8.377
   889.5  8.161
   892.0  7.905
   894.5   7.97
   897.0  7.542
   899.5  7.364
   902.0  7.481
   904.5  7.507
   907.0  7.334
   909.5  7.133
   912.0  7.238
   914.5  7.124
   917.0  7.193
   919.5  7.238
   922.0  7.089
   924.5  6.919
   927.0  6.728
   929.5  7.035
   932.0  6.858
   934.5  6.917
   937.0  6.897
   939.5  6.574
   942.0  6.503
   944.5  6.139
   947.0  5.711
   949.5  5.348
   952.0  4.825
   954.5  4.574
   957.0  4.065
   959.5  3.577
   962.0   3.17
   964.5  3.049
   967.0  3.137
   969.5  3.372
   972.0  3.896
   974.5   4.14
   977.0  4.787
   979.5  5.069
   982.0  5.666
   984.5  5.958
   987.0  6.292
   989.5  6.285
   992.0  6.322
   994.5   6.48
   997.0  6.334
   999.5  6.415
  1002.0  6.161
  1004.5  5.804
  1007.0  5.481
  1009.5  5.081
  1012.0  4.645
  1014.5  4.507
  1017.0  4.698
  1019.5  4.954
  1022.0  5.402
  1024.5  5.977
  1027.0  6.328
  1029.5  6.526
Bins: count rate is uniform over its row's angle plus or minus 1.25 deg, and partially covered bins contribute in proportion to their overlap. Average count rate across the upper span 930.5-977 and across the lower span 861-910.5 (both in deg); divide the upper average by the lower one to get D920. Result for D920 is 0.6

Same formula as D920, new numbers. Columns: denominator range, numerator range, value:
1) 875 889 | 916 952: 0.77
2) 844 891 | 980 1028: 0.67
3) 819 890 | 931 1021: 0.61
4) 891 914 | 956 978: 0.49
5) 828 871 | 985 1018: 0.67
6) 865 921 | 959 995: 0.60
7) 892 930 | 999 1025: 0.73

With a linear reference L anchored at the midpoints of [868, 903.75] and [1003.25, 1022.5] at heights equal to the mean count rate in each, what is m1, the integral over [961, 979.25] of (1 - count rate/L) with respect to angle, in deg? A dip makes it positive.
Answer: 7.1 deg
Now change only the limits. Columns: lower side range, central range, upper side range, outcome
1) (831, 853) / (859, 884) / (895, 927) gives -1.9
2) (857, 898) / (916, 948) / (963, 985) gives -3.6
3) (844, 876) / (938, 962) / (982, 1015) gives 5.8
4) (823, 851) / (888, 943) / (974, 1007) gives 0.2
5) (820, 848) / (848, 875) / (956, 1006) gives -1.3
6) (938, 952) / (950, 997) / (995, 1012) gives 9.0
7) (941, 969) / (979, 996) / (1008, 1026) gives -4.5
